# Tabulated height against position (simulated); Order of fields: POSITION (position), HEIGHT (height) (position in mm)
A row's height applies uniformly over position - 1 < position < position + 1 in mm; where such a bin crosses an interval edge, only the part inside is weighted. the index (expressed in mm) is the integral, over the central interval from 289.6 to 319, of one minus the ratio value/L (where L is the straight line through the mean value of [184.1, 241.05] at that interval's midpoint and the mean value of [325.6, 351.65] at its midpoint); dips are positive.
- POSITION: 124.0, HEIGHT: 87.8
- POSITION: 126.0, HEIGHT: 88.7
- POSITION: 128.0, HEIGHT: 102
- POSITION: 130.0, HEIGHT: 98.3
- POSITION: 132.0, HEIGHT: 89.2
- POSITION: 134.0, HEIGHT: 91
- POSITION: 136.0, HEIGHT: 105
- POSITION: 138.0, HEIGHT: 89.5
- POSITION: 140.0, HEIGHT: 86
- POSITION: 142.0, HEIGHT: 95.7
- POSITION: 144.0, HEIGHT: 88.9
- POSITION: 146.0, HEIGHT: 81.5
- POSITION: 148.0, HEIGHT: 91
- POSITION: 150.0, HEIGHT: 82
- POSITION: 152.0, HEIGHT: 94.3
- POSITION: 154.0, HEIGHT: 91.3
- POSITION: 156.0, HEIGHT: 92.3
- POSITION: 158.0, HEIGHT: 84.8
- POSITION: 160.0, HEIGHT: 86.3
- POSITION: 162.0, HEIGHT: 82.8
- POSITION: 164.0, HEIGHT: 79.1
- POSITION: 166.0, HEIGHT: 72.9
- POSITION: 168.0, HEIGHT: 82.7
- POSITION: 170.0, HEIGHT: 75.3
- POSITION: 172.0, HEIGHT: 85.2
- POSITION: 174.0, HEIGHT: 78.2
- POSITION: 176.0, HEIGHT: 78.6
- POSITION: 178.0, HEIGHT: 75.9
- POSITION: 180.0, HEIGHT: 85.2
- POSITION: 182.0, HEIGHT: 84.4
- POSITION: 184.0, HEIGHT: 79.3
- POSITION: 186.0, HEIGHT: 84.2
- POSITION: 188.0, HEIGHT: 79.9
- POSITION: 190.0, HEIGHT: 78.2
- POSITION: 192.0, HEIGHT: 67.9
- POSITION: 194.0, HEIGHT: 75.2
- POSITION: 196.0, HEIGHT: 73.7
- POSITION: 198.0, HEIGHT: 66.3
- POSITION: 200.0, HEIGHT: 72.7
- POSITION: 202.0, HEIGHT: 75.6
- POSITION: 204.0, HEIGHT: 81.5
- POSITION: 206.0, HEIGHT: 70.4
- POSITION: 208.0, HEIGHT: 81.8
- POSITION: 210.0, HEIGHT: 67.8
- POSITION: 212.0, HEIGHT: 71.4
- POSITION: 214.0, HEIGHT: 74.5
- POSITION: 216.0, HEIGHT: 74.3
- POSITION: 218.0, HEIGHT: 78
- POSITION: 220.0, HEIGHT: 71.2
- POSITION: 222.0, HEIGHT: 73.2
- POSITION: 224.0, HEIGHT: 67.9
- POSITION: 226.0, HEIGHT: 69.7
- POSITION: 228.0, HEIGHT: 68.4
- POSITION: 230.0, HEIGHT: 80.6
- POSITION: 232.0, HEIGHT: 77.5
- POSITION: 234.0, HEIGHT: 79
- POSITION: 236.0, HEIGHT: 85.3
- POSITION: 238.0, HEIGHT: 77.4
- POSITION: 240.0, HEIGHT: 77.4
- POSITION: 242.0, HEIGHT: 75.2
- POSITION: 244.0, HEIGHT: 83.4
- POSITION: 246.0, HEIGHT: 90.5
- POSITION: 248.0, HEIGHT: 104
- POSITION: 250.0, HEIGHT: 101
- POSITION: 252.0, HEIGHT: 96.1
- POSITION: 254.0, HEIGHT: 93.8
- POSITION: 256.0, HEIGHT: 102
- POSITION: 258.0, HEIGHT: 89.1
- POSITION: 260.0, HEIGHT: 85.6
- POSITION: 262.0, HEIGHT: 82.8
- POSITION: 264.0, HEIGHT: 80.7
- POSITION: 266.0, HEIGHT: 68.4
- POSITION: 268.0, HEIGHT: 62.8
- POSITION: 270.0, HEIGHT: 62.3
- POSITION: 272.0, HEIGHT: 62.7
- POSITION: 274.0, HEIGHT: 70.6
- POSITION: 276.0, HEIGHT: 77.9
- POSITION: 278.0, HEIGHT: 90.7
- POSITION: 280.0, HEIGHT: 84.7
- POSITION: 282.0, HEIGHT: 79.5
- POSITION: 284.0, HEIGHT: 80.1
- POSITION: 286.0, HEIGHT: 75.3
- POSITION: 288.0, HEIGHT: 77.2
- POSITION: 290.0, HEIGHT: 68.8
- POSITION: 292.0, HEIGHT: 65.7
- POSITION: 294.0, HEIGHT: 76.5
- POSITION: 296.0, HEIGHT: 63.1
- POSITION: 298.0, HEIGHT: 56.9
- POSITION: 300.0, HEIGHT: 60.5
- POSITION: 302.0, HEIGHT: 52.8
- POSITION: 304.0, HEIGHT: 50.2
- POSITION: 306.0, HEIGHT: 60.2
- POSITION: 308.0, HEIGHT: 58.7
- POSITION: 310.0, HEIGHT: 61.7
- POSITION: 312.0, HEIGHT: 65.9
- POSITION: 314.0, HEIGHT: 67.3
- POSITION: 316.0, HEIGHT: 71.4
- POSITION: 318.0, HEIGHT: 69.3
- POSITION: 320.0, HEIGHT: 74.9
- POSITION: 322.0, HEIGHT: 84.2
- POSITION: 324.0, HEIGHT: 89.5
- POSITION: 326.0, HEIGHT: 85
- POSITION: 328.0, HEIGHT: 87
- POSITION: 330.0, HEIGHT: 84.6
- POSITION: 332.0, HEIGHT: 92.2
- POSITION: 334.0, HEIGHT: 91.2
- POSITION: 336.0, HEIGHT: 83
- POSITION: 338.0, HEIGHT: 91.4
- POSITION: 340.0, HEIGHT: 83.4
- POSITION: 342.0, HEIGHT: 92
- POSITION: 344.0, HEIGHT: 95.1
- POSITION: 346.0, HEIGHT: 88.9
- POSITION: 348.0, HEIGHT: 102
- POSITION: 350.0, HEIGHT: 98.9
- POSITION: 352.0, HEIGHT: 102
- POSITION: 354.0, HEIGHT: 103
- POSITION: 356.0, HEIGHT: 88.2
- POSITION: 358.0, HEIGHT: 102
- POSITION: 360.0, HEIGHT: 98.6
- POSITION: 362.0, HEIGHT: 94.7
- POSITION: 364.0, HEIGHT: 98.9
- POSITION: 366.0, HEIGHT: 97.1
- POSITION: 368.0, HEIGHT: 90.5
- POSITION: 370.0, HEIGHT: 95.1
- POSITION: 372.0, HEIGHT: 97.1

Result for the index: 7.9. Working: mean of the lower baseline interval 75.1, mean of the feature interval 63.2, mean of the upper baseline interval 90.8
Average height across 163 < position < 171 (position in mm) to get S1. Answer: 77.5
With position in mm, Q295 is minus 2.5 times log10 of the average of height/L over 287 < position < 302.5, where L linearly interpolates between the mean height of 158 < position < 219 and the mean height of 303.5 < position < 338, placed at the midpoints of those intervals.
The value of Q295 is 0.16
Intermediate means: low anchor 77.4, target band 65.6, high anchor 75.9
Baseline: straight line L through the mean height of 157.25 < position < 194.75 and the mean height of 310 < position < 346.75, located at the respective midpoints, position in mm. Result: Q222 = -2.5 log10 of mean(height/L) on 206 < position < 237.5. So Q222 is 0.084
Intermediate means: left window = 79.8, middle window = 74.6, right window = 82.5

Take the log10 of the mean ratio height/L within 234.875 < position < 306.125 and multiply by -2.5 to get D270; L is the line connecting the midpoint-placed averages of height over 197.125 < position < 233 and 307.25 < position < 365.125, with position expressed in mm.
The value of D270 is 0.03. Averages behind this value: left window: 73.5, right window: 86.5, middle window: 77.2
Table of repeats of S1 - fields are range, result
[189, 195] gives 73.8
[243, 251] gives 94.7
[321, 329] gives 86.4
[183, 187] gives 81.8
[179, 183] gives 84.8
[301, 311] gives 56.7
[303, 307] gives 55.2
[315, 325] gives 77.9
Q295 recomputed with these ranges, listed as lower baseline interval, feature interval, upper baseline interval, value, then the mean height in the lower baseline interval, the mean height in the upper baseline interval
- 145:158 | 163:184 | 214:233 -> 0.05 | 88.4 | 73.5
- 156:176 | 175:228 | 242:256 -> 0.15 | 81.3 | 93.9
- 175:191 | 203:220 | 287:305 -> 0.02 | 80.7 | 63.5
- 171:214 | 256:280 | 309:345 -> 0.03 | 76.8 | 81.6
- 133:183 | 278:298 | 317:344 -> 0.15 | 85.6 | 85.6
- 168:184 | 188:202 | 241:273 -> 0.11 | 80.5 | 83.8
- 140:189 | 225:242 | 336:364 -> 0.15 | 83.9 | 95.1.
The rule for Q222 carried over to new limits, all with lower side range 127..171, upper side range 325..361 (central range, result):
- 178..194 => 0.126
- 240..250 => 0.024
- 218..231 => 0.238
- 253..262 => -0.009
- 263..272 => 0.318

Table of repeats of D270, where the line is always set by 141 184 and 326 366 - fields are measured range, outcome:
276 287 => 0.11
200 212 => 0.15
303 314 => 0.46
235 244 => 0.11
